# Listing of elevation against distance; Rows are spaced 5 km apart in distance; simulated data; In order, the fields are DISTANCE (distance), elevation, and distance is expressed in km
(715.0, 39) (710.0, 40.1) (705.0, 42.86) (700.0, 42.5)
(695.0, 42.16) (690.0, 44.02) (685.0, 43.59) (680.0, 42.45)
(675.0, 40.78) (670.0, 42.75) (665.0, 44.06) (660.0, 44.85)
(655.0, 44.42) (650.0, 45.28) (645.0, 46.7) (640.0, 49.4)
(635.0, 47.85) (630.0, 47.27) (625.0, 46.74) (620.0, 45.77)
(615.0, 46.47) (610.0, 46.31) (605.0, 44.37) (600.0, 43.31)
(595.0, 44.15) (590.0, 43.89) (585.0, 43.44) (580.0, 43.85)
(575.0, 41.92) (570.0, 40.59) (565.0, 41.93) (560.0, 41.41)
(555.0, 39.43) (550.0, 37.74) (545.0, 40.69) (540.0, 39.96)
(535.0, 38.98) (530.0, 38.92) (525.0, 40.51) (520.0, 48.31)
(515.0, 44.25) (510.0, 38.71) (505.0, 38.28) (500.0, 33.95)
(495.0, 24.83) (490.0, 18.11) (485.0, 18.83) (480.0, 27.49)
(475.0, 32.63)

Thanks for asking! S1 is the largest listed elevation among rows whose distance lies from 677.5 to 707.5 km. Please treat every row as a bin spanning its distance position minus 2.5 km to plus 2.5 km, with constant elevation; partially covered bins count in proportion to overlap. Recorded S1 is 44.02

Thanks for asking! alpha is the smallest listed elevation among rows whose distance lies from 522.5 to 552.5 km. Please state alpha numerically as 37.74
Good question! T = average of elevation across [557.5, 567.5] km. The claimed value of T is 41.7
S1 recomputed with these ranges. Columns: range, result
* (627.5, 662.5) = 49.4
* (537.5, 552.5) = 40.69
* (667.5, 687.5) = 43.59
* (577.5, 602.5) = 44.15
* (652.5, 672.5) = 44.85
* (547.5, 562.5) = 41.41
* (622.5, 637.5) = 47.85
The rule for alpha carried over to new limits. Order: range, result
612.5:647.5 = 45.77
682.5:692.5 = 43.59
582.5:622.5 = 43.31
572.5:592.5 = 41.92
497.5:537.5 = 33.95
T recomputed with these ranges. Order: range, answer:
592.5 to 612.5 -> 44.5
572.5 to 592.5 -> 43.3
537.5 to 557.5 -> 39.5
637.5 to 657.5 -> 46.5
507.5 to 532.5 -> 42.1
